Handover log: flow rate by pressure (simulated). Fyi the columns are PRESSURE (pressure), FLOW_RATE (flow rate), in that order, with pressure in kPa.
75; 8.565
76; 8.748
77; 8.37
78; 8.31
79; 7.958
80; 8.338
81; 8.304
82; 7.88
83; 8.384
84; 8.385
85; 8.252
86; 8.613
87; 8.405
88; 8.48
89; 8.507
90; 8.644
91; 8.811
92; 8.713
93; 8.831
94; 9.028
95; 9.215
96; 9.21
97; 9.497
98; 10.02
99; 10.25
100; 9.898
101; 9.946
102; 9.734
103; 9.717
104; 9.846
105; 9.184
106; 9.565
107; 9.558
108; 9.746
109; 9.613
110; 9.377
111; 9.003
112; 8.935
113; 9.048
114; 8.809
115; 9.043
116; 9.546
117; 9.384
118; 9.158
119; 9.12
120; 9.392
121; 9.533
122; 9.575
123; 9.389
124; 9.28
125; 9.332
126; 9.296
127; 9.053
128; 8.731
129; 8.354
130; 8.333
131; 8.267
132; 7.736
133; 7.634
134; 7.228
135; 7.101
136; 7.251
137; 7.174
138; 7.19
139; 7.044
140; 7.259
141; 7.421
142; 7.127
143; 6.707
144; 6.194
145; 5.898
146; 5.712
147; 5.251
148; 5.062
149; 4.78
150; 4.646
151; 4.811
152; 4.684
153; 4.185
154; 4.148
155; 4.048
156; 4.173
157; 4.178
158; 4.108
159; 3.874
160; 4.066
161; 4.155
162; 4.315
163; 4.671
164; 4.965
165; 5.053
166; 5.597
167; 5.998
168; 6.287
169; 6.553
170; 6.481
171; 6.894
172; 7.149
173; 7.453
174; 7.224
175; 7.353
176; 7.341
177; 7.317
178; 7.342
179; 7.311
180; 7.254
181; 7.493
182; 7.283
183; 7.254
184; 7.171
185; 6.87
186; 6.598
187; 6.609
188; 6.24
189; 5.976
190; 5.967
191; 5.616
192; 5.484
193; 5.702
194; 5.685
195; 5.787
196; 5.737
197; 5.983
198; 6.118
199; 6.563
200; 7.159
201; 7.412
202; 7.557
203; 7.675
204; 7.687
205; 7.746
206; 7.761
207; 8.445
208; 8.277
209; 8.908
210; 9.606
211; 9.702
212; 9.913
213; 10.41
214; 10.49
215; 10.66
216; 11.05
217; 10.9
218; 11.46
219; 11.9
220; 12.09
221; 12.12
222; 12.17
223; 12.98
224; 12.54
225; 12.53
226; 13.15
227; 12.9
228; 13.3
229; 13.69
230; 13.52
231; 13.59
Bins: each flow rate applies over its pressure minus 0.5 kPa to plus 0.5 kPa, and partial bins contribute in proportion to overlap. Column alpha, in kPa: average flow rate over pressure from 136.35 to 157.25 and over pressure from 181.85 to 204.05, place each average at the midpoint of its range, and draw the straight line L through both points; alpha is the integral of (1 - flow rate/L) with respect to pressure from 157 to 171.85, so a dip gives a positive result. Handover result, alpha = 1.86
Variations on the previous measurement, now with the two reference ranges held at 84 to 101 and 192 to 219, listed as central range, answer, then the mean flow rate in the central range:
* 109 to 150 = 3.8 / 7.97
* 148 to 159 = 5.4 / 4.38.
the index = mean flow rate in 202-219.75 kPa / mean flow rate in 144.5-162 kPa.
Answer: 2.09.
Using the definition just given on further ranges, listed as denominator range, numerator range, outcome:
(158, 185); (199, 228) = 1.62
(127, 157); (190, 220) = 1.29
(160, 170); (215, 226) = 2.26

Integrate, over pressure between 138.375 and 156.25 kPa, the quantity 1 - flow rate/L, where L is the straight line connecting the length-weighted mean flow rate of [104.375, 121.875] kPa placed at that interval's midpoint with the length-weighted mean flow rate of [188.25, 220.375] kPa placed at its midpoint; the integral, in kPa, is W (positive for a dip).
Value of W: 6.7 kPa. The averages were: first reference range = 9.3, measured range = 5.54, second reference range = 8.14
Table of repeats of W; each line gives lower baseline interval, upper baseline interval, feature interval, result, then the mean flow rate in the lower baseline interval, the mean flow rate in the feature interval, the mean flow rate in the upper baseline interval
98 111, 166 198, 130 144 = 1.81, 9.69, 7.31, 6.6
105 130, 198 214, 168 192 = 4.83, 9.22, 6.86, 8.32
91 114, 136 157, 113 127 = -2.41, 9.42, 9.28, 5.68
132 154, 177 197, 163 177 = -0.15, 6.2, 6.45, 6.5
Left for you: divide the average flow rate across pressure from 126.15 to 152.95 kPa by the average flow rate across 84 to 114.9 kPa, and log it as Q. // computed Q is 0.74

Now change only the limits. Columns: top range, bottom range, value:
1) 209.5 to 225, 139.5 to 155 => 2.03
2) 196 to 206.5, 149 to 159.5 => 1.65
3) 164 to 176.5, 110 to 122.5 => 0.71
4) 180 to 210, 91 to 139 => 0.77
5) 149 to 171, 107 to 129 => 0.53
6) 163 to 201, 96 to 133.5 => 0.70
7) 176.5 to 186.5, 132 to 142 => 0.99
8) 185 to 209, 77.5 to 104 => 0.76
